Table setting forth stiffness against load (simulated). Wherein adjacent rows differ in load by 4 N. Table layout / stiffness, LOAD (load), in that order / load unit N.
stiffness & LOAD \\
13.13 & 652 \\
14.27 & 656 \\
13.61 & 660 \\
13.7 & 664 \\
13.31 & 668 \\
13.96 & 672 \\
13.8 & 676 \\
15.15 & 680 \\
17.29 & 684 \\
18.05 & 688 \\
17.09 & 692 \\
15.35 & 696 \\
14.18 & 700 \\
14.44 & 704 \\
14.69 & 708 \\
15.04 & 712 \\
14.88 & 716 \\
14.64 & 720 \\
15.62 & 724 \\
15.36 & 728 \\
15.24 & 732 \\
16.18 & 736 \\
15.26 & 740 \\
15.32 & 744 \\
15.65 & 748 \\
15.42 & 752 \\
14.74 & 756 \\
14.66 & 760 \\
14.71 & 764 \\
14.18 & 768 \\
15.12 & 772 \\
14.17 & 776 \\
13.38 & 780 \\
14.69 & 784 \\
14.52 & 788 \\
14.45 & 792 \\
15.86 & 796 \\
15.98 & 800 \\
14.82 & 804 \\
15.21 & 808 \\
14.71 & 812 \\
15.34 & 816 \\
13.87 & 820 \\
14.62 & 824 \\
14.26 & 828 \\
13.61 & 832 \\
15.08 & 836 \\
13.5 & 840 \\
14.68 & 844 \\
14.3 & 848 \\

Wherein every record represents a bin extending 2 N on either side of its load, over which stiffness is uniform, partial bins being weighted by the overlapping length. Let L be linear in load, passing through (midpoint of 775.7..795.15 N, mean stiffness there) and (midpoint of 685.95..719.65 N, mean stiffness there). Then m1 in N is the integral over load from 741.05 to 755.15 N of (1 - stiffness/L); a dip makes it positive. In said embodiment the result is -0.5 N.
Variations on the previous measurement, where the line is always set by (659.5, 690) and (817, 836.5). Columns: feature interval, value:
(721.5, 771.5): -1.9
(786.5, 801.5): -0.8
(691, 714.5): -0.4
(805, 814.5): -0.4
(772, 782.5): 0.3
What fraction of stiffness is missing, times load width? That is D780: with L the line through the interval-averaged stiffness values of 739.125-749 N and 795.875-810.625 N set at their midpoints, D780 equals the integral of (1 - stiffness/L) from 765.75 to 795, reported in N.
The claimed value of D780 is 1.9 N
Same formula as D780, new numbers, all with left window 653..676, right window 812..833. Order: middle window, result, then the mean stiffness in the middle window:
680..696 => -3.6 N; 16.9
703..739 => -3.0 N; 15.1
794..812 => -1.3 N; 15.4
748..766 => -1.1 N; 15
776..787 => 0.1 N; 14.1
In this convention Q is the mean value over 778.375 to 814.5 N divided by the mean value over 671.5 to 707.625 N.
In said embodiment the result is 0.96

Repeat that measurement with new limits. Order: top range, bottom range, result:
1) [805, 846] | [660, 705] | 0.96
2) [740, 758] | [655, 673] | 1.11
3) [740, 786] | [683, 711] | 0.93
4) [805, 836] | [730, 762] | 0.95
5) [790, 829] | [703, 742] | 0.99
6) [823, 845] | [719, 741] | 0.92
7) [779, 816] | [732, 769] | 0.98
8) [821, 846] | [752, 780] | 0.98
